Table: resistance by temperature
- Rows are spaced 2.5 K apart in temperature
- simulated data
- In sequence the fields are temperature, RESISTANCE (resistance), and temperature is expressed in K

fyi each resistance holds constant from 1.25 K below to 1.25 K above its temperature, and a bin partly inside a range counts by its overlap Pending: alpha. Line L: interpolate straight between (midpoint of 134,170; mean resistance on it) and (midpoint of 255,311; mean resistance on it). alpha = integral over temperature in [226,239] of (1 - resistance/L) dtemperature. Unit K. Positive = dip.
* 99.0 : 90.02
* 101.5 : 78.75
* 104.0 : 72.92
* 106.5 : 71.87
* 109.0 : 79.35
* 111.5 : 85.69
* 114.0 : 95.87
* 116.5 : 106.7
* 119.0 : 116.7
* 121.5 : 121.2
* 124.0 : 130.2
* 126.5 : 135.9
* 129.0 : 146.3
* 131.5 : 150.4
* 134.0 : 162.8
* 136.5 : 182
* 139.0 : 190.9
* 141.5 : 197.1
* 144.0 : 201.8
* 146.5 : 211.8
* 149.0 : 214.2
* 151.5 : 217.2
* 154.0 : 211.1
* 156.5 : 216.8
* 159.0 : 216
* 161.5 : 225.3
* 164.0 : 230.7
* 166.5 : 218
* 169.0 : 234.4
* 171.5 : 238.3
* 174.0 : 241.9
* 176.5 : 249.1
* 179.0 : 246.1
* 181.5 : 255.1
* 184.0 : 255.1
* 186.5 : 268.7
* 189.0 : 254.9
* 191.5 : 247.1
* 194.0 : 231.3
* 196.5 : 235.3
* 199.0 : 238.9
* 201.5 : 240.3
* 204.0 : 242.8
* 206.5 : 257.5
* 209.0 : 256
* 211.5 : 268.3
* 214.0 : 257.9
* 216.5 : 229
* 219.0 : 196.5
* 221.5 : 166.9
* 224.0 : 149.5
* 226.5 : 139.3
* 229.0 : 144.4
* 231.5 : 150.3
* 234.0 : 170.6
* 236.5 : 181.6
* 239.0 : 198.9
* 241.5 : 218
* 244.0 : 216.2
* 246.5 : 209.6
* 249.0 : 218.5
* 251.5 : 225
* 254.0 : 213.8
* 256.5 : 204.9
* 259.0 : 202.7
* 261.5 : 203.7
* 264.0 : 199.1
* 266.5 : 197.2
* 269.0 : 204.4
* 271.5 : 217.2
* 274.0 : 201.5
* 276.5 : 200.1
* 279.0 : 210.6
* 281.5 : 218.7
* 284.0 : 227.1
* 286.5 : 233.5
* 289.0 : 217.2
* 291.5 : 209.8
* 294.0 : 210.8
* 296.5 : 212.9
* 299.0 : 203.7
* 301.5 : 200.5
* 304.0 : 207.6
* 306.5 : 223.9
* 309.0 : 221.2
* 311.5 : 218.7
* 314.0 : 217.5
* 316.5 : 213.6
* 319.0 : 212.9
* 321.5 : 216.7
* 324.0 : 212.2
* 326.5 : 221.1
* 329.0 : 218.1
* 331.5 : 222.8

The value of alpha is 3.0 K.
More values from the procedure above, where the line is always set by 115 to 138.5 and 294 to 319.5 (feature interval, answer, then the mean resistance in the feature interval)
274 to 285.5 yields -0.6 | 213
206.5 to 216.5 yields -4.7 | 256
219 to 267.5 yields -0.6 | 190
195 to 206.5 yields -4.8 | 241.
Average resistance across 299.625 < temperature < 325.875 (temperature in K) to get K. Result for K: 214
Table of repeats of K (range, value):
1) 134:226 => 226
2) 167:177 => 239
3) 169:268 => 219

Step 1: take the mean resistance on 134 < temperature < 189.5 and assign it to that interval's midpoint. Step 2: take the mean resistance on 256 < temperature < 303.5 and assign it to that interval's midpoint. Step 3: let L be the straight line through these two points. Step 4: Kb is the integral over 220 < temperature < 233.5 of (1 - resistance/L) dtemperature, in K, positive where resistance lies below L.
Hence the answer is 4.0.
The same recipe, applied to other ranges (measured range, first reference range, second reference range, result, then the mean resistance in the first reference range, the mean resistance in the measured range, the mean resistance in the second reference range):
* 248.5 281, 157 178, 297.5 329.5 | 1.8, 231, 208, 214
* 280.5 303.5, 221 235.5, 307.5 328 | -1.9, 153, 215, 217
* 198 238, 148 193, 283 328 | 4.1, 236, 205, 216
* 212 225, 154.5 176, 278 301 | 1.0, 228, 205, 216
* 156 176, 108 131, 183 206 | -3.3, 115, 229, 246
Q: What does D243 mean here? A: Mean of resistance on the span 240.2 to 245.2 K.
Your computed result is 217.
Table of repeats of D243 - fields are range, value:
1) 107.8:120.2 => 96.9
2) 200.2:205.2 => 242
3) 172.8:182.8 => 248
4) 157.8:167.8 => 223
